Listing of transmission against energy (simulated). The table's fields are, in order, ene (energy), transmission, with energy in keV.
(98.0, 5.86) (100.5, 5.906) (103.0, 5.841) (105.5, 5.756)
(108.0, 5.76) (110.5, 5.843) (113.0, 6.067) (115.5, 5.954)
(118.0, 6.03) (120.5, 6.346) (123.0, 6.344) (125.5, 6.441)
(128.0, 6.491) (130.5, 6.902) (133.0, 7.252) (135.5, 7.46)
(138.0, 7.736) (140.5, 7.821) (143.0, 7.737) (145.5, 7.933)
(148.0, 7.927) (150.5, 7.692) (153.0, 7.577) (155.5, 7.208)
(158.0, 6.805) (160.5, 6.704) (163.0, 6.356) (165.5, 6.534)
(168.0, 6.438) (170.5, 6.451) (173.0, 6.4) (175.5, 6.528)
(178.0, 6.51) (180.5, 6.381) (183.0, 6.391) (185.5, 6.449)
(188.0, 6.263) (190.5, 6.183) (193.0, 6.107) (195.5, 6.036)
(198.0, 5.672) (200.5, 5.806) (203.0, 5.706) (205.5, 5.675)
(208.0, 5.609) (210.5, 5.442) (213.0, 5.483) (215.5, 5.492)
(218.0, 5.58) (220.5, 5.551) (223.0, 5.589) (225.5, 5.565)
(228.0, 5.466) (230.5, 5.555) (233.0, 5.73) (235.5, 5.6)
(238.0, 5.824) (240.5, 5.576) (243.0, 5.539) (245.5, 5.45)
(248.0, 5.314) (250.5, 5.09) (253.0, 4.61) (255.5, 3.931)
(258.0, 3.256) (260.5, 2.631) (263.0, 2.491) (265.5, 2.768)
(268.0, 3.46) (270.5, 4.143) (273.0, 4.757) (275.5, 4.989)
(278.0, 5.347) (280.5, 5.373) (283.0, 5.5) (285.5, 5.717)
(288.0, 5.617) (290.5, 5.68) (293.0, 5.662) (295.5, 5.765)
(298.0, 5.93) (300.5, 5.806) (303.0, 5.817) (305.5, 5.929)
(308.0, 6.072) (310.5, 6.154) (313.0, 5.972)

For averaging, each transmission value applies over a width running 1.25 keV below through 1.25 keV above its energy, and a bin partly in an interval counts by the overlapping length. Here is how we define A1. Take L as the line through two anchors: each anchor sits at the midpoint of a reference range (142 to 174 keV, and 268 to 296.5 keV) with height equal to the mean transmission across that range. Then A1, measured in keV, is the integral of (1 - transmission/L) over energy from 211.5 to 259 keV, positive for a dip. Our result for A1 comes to 5.2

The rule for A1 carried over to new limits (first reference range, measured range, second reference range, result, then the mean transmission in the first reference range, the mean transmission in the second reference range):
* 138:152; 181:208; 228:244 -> 2.47 keV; 7.81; 5.63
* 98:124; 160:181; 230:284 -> -3.99 keV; 5.98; 4.66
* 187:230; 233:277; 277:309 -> 9.49 keV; 5.71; 5.71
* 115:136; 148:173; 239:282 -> -3.64 keV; 6.57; 4.41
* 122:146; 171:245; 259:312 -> 3.42 keV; 7.2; 5.03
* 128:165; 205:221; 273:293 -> 2.14 keV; 7.32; 5.43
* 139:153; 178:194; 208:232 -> 0.63 keV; 7.8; 5.53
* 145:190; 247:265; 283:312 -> 6.74 keV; 6.78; 5.82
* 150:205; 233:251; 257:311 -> 0.04 keV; 6.44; 4.94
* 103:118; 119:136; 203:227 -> -2.55 keV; 5.89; 5.56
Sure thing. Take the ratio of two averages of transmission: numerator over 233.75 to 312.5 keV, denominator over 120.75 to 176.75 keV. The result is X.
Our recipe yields 0.7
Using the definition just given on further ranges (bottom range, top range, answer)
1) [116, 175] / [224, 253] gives 0.79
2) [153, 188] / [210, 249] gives 0.84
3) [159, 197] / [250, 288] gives 0.67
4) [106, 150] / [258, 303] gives 0.70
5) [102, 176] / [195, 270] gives 0.75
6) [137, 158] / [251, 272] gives 0.46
